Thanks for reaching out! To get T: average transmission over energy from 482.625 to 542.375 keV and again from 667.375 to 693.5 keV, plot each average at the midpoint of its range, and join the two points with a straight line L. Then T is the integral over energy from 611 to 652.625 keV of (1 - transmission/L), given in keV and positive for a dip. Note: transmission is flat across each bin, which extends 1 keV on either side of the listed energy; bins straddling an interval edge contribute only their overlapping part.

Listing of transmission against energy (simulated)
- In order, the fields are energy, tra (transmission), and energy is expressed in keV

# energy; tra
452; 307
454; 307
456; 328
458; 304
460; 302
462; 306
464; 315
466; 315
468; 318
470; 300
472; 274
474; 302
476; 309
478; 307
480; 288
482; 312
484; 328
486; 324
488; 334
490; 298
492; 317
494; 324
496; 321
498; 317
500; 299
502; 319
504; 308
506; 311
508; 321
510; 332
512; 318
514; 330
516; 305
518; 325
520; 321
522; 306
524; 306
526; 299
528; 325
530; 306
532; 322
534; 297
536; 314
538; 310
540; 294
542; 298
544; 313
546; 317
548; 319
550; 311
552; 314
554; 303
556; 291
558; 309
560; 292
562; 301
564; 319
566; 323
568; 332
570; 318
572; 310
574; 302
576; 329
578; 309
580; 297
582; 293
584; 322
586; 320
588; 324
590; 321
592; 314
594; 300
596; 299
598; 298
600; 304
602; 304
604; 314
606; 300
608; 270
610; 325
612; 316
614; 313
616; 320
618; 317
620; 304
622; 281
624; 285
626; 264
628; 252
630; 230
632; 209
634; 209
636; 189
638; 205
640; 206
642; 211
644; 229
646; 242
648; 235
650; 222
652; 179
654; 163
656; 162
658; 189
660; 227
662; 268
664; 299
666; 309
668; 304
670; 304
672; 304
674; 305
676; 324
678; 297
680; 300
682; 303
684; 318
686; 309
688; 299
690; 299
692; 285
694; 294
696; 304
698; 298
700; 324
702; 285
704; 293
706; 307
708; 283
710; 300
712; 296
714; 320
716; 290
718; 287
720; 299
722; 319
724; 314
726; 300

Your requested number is 7.8 keV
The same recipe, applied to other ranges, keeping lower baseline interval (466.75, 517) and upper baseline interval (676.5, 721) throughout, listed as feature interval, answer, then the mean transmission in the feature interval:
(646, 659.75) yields 4.8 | 197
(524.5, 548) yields 0.1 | 309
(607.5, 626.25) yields 0.2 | 302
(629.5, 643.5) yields 4.4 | 208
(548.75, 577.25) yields -0.3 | 311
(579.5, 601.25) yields -0.1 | 309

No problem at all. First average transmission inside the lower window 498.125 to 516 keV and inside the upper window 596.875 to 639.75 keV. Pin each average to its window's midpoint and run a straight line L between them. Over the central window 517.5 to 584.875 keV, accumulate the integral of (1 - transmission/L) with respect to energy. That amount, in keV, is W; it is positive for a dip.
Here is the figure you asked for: -2.2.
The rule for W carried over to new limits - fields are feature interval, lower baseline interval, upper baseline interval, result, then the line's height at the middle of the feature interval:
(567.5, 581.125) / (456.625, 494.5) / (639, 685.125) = -1.5 keV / 281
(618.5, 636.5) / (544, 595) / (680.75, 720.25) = 3.3 keV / 306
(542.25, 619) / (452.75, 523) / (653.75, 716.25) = -2.3 keV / 301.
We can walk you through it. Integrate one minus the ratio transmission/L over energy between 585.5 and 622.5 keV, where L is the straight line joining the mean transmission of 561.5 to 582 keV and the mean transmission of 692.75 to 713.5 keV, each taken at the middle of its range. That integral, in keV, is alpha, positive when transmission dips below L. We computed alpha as 0.2 keV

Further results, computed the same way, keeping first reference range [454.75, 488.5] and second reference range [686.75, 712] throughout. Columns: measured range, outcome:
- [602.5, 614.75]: -0.2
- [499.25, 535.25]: -0.8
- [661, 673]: 0.1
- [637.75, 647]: 2.5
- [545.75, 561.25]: -0.1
